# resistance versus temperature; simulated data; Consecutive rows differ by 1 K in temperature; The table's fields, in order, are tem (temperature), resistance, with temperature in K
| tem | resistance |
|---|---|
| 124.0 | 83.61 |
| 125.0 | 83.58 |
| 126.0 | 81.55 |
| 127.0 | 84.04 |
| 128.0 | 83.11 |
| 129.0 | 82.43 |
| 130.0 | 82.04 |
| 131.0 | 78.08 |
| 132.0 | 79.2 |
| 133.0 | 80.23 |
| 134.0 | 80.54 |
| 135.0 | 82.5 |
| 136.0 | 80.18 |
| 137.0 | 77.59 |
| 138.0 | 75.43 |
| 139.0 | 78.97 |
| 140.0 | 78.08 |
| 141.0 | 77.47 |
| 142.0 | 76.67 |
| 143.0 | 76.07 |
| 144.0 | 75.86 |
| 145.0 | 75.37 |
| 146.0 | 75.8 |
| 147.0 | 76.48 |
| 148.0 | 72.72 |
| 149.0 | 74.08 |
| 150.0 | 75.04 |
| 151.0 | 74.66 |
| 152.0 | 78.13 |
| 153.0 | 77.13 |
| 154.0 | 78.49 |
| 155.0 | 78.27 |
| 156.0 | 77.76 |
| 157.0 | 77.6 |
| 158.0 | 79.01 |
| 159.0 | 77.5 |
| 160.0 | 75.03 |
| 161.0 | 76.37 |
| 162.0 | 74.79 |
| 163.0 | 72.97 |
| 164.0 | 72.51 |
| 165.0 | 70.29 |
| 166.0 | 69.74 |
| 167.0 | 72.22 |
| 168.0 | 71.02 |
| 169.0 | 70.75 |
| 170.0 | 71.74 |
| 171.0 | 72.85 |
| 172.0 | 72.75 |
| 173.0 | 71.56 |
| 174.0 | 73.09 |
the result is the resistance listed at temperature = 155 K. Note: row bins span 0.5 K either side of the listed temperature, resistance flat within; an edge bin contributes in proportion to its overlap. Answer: 78.27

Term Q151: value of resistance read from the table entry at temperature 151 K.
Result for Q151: 74.66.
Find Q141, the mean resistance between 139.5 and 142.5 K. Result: 77.4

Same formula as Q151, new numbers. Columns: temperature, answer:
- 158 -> 79.01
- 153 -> 77.13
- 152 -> 78.13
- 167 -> 72.22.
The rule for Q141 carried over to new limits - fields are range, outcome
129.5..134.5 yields 80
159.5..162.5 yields 75.4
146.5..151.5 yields 74.6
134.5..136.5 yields 81.3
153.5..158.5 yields 78.2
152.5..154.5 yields 77.8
